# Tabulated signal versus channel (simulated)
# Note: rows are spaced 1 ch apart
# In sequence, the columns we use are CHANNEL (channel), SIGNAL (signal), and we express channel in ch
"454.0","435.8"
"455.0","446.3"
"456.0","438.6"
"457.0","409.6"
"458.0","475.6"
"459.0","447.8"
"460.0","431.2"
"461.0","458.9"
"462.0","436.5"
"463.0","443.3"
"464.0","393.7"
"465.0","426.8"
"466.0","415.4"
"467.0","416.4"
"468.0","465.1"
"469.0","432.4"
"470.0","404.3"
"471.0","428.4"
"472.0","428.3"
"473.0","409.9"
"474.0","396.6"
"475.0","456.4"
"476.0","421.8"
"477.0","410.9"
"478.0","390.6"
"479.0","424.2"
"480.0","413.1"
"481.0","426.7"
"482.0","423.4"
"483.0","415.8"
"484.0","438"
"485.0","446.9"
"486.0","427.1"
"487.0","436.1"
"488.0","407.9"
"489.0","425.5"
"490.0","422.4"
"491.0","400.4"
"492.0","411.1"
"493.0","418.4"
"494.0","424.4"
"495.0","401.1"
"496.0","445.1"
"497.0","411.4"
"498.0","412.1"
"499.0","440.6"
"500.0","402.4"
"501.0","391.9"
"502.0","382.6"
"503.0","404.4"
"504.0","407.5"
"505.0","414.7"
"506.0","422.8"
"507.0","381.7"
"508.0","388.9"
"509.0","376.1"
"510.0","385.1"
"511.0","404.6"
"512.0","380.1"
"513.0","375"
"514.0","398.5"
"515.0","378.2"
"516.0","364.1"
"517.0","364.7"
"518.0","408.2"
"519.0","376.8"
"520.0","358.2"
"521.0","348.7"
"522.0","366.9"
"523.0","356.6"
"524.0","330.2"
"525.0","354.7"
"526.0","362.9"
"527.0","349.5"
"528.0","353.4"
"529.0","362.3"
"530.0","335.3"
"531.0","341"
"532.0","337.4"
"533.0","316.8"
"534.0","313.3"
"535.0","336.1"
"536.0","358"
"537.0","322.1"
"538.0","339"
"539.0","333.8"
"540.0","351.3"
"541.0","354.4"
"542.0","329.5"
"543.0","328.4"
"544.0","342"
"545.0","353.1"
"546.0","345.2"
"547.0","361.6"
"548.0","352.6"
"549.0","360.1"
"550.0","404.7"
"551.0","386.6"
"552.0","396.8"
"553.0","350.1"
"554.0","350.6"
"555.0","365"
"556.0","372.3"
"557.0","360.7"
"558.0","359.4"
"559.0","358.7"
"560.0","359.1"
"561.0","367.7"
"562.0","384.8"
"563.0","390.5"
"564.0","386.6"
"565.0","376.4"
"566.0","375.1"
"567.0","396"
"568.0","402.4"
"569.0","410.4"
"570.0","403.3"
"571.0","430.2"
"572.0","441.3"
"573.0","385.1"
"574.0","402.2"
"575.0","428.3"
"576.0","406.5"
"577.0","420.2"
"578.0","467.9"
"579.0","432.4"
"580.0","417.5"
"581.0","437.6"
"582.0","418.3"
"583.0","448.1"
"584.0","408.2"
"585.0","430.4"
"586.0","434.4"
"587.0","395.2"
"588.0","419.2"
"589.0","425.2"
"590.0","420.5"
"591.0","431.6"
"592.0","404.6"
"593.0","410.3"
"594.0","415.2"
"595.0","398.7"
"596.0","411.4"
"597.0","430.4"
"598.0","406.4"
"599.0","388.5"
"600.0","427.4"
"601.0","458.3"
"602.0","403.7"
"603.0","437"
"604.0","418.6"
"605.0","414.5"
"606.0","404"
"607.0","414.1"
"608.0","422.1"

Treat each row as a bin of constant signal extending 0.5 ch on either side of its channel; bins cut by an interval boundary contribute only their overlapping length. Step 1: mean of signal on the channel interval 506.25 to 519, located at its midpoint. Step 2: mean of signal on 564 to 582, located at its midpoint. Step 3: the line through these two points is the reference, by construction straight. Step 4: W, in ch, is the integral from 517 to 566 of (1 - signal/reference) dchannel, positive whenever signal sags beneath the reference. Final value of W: 5.09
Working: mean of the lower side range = 384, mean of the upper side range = 413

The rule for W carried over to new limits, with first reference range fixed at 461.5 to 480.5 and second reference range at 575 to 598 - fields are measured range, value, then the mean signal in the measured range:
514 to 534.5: 3.2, 355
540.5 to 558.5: 2.7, 360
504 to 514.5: 0.7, 393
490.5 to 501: 0.2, 416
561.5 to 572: 0.6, 398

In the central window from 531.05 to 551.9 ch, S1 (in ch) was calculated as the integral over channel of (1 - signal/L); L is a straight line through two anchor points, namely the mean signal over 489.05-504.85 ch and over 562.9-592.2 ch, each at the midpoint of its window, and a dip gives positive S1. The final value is 3.4 ch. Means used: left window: 412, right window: 415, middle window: 347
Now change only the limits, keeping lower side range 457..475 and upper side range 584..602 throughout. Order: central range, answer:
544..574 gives 3.0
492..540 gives 5.6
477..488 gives 0.1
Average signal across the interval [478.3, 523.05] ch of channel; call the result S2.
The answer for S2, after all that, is 403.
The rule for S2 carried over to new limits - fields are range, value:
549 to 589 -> 399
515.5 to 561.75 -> 355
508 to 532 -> 366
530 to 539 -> 333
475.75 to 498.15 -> 420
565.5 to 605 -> 418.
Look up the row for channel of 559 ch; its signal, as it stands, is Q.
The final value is 358.7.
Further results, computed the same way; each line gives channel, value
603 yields 437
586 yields 434.4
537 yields 322.1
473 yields 409.9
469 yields 432.4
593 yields 410.3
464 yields 393.7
